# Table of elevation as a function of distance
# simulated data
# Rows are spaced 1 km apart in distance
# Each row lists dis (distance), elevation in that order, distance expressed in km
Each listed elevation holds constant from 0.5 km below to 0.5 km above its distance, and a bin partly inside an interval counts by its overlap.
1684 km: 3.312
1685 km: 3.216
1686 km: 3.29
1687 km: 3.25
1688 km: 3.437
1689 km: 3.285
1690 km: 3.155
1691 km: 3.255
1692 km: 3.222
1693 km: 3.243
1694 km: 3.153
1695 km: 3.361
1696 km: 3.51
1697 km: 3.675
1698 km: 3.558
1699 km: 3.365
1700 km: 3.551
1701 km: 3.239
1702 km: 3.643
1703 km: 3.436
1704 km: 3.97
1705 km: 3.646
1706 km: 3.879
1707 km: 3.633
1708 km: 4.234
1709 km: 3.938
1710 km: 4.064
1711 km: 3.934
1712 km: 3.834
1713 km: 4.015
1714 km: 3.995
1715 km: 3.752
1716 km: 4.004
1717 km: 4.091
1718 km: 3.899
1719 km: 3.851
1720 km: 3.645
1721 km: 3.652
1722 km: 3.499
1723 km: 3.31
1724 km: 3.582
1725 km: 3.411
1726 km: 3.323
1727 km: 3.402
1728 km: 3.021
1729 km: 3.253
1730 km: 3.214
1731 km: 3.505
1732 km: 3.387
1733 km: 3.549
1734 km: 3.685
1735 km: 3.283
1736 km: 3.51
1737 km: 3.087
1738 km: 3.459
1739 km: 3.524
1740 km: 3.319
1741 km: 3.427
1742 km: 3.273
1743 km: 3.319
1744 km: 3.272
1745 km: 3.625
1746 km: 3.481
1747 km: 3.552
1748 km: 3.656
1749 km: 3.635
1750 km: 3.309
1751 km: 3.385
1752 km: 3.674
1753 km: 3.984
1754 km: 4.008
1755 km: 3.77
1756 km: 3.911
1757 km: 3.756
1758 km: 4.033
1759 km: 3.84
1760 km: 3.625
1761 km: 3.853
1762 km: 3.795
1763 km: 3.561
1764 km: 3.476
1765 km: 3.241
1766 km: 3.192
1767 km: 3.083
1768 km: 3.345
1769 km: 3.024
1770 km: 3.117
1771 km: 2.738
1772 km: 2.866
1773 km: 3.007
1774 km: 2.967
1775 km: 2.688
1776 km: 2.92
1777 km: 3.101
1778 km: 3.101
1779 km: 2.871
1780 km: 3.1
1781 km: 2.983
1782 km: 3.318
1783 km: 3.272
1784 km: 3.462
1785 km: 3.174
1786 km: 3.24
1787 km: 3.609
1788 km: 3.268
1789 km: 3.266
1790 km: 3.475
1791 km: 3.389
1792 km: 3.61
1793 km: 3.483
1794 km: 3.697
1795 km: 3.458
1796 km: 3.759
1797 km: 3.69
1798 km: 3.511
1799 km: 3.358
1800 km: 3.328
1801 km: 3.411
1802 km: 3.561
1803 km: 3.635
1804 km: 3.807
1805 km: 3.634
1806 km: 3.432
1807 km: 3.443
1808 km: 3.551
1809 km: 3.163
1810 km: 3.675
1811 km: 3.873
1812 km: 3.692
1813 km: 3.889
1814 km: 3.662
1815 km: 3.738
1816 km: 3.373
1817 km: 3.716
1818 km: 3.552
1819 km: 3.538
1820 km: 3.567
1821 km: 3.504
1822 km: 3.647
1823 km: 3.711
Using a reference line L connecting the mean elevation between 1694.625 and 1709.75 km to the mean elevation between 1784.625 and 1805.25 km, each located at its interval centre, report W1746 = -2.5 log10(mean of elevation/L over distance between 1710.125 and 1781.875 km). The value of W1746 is 0.04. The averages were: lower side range 3.65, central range 3.46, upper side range 3.49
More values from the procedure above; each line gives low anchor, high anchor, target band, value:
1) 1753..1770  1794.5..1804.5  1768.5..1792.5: 0.14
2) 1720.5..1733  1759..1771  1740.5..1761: -0.08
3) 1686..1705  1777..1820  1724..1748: 0.01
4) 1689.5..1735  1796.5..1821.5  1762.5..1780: 0.16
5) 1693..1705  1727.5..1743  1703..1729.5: -0.09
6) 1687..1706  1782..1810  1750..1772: -0.02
